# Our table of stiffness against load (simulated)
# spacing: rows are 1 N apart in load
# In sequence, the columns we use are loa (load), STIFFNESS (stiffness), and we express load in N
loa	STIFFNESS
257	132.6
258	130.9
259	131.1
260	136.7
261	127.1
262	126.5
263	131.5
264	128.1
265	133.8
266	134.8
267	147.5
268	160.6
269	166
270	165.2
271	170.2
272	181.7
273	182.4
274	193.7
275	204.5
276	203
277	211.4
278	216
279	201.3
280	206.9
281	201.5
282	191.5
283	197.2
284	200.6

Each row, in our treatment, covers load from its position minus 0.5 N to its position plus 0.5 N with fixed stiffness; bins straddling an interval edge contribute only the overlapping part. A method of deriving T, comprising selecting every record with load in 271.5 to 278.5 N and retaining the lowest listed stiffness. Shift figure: 181.7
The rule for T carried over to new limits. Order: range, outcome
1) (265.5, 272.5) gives 134.8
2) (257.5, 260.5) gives 130.9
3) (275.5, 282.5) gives 191.5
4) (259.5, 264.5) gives 126.5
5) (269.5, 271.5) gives 165.2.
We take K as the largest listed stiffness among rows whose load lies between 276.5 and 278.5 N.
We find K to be 216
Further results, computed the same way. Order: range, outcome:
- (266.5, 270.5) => 166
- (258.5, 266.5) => 136.7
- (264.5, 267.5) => 147.5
